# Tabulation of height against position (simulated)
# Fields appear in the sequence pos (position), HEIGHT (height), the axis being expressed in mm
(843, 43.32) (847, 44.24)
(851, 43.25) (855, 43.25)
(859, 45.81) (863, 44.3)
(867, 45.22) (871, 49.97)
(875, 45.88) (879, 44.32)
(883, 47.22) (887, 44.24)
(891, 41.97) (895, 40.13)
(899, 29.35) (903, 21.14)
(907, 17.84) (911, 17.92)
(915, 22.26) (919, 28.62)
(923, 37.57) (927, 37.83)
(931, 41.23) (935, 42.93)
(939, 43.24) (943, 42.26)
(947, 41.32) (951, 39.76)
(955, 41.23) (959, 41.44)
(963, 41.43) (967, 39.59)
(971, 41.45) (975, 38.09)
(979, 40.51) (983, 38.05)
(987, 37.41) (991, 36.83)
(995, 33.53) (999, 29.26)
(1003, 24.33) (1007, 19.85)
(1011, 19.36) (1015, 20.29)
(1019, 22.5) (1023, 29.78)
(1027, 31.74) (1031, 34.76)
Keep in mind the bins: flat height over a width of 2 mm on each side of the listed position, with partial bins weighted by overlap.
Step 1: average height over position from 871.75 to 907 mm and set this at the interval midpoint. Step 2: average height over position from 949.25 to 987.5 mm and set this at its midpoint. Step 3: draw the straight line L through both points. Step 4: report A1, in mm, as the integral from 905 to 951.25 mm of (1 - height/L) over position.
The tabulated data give 6.0 mm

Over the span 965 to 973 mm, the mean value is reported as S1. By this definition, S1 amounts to 40.5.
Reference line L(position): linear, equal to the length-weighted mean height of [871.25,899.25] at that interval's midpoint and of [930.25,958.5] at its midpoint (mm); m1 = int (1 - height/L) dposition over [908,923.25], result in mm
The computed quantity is 6.34 mm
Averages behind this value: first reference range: 43.2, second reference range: 41.7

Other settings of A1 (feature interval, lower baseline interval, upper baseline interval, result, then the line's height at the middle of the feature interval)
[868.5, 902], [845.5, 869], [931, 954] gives 0.99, 43.5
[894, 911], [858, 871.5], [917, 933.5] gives 6.34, 40.1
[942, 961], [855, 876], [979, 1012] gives -2.76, 35.9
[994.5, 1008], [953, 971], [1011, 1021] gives 0.08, 26.4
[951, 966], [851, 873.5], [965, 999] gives -0.70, 39.2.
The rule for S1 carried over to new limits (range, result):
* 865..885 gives 46.5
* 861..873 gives 46.5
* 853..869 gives 44.6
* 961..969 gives 40.5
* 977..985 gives 39.3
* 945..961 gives 40.9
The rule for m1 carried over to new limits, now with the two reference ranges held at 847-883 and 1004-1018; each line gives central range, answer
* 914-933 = 0.56 mm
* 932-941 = -2.66 mm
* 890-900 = 0.69 mm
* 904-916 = 5.85 mm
